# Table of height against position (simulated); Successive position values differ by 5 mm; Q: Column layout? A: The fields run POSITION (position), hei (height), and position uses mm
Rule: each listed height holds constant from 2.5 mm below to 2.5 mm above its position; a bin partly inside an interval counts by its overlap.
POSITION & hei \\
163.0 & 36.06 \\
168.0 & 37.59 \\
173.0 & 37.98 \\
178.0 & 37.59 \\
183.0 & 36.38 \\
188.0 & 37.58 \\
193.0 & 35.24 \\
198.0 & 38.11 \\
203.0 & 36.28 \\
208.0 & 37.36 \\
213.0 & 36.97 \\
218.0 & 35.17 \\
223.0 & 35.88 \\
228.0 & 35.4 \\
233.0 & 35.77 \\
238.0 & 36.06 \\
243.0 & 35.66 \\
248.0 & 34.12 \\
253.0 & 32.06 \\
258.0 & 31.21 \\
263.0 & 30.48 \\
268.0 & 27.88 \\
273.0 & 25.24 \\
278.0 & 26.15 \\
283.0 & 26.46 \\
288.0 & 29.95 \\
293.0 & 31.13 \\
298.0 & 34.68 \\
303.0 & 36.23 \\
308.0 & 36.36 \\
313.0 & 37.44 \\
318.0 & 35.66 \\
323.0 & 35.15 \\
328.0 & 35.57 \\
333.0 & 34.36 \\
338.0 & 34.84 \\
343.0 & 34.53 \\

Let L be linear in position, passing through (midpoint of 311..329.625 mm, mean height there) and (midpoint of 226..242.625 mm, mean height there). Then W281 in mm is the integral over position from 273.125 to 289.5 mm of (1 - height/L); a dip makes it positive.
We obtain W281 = 4.0 mm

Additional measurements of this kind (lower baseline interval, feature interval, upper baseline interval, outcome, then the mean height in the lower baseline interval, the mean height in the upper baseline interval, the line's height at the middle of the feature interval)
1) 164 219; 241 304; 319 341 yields 9.0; 37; 35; 35.8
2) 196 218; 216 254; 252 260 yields -1.4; 36.9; 31.6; 33.9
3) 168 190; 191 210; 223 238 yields 0.0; 37.4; 35.7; 36.7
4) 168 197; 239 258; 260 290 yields -2.1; 37.1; 27.7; 30.4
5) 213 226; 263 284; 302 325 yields 5.3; 35.8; 36.2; 36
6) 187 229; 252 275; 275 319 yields 3.2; 36.4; 32.5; 34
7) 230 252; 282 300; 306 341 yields 2.4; 35.2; 35.6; 35.4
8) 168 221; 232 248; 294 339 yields 0.3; 36.9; 35.5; 36.4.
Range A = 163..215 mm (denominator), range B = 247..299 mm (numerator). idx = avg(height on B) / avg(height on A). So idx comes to 0.80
